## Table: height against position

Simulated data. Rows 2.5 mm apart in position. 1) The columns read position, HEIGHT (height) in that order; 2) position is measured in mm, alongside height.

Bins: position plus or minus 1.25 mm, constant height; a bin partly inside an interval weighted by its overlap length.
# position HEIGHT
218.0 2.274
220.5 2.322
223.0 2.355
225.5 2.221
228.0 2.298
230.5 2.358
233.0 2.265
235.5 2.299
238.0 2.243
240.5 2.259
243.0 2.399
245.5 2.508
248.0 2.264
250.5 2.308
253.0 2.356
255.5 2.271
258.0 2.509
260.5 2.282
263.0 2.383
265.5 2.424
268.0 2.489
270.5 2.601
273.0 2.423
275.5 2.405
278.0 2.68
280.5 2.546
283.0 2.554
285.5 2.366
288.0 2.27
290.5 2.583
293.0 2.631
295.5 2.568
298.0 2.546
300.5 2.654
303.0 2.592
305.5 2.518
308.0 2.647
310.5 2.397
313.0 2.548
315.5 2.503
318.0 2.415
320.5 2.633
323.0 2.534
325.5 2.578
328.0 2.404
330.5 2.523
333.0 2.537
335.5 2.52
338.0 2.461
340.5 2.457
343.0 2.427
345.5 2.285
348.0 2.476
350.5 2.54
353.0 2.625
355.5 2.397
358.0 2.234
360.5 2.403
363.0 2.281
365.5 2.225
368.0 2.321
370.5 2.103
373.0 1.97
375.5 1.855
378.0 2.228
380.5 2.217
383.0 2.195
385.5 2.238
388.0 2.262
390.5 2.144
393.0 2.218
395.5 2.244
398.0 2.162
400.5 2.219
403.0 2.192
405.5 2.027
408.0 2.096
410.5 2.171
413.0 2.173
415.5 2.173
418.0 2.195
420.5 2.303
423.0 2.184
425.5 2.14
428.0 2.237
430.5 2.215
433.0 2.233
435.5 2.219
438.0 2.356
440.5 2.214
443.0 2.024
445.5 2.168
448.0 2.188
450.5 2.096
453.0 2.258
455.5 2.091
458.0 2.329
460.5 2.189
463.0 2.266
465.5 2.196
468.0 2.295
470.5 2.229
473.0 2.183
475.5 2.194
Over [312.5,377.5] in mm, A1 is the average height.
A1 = 2.39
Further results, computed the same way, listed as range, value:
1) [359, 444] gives 2.19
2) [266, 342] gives 2.52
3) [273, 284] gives 2.53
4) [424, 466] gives 2.2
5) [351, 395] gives 2.24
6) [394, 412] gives 2.16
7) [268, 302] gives 2.52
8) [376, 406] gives 2.19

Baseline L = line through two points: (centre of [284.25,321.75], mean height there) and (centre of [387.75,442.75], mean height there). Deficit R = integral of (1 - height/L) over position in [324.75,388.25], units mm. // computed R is 0.9 mm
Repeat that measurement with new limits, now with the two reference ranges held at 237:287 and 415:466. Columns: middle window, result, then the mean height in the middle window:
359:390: 1.24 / 2.19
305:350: -3.00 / 2.49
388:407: 0.65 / 2.18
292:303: -1.05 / 2.6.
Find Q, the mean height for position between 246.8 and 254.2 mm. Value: 2.31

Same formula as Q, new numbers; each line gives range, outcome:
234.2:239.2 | 2.27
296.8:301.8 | 2.6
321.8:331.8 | 2.51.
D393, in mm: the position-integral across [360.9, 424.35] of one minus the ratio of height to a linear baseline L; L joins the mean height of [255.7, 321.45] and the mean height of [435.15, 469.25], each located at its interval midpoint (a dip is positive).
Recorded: 3.7 mm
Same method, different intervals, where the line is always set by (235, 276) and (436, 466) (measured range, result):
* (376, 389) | 0.3 mm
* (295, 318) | -2.1 mm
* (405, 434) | 0.6 mm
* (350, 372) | -0.5 mm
